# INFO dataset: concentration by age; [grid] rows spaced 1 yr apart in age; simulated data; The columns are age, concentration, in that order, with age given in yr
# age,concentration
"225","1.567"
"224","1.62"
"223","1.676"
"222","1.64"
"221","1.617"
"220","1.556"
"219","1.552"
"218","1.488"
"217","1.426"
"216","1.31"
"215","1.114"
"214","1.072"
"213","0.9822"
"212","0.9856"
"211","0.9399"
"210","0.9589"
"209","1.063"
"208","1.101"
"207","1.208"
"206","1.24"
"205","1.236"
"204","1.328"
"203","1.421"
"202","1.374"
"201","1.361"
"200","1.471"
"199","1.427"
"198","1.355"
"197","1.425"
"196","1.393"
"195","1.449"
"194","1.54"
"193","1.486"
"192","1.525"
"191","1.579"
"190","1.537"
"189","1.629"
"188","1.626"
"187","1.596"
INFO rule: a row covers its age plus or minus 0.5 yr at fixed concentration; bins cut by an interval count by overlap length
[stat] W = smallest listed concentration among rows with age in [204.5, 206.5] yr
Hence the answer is 1.236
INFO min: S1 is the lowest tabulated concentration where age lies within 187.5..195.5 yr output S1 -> 1.449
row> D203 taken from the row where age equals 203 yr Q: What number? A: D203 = 1.421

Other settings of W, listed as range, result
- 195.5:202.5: 1.355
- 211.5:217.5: 0.9822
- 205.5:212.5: 0.9399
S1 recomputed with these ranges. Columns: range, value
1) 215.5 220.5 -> 1.31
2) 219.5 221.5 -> 1.556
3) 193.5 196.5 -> 1.393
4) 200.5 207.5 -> 1.208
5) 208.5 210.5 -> 0.9589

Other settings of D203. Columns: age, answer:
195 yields 1.449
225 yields 1.567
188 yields 1.626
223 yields 1.676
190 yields 1.537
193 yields 1.486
